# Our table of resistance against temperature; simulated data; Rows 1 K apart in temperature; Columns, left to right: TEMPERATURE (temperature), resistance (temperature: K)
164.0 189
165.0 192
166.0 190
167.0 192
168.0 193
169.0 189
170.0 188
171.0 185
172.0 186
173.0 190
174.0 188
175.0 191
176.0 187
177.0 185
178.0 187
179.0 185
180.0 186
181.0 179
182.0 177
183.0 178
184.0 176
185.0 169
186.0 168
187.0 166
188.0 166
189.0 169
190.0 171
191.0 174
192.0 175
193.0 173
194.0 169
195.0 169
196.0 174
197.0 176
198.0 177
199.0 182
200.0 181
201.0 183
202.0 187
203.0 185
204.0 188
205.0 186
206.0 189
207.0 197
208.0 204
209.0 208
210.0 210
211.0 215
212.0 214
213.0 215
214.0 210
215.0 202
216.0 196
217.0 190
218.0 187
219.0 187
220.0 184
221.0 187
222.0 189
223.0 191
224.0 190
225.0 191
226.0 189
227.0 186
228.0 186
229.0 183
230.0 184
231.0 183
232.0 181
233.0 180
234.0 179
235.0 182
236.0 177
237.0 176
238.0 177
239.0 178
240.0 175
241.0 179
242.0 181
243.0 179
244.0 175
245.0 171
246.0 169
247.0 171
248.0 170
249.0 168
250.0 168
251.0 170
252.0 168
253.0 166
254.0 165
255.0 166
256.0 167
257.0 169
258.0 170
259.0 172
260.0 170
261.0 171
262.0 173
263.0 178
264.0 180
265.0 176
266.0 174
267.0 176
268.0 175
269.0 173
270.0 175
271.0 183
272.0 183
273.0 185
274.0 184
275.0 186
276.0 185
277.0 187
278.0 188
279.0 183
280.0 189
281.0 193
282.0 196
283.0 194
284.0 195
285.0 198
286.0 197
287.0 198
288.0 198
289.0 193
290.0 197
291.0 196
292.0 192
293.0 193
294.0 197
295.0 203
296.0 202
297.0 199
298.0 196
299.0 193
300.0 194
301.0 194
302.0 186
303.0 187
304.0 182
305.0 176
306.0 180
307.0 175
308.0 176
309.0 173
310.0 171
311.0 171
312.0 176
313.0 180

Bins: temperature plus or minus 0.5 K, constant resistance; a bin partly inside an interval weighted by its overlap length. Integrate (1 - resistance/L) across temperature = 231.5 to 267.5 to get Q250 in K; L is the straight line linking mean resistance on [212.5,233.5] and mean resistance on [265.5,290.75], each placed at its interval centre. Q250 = 2.9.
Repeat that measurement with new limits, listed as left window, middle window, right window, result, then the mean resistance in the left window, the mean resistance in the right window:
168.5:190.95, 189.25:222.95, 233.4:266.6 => -2.2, 180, 173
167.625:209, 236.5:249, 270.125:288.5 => 0.8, 181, 190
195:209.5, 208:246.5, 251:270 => -1.7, 186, 172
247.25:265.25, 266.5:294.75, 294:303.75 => -0.7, 170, 195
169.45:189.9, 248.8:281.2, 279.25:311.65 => 1.9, 180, 190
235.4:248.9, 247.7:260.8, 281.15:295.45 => 0.9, 175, 196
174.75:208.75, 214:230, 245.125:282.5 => -1.0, 180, 176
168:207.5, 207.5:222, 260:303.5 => -1.4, 180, 188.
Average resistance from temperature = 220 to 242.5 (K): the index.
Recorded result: 183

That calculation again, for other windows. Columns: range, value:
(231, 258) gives 173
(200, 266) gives 183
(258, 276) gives 177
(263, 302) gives 189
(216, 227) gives 189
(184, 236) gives 186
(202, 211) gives 196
